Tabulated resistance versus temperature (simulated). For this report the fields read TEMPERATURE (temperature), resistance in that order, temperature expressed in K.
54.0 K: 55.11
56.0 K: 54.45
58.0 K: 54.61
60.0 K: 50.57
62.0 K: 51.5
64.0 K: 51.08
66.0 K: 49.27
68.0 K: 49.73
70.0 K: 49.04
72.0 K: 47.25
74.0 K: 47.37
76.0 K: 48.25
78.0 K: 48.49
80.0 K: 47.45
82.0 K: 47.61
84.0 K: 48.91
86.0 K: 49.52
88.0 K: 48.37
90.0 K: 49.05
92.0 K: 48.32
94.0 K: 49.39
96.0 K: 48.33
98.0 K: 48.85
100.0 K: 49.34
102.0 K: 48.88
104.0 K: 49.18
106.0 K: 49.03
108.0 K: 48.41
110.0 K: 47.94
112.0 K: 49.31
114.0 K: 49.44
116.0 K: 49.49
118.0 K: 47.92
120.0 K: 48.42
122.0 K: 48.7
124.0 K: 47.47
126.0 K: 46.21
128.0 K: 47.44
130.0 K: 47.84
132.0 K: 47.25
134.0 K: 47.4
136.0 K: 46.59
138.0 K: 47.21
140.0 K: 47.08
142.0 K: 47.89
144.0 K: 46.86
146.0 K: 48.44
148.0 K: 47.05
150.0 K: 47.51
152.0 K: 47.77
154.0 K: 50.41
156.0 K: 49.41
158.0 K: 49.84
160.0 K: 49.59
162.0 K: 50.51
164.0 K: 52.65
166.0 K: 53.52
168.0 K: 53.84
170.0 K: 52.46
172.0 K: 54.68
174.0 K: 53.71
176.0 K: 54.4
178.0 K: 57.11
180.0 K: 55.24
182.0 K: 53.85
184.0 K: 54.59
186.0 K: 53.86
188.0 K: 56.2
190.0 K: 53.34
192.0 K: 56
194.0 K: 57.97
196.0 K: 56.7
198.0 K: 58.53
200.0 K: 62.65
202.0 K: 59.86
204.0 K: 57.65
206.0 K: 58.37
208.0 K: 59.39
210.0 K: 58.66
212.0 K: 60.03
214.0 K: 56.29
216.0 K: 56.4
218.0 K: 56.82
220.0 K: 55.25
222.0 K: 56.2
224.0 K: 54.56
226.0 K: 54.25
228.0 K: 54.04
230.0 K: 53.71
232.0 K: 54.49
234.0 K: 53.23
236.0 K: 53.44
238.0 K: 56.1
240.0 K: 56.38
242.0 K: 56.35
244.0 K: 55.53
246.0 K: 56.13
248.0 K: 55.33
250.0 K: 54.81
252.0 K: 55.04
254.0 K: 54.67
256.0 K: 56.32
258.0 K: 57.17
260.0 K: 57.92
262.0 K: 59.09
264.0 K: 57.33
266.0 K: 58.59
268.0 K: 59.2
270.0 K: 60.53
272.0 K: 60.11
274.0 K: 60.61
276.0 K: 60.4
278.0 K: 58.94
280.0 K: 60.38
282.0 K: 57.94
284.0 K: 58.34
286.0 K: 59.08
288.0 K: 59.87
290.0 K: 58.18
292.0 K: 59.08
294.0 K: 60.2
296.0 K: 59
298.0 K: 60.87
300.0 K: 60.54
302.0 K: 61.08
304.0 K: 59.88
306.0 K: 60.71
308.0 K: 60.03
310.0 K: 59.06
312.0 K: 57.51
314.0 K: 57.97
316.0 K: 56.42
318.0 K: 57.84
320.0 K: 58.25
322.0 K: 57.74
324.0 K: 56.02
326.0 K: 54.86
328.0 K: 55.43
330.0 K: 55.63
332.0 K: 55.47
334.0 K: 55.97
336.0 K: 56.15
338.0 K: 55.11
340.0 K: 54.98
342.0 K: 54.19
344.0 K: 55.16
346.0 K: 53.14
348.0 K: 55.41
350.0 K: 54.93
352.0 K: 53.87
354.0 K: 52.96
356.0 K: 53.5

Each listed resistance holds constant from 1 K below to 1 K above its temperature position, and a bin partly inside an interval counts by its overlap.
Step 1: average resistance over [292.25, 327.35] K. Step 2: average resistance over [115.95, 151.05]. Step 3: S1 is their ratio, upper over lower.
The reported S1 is 1.2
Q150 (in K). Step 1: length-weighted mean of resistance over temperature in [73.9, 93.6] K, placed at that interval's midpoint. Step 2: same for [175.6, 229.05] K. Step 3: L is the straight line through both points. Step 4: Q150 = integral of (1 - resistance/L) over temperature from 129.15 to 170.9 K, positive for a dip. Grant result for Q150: 3.1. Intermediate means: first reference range 48.4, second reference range 56.6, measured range 49.1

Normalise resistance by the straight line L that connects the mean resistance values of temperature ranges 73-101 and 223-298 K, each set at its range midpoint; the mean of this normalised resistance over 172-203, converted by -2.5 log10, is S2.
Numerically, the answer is -0.05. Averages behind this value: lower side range 48.5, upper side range 57.2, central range 56.2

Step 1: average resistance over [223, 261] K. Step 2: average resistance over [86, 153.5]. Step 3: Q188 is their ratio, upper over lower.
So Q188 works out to 1.1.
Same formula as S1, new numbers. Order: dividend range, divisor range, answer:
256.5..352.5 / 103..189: 1.15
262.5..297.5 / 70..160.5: 1.23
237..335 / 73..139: 1.20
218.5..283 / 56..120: 1.15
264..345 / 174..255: 1.04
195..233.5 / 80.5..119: 1.17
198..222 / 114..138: 1.22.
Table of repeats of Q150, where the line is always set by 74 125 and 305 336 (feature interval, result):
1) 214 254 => -0.98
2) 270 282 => -0.96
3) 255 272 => -1.04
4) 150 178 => -0.36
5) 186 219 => -3.17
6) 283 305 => -1.35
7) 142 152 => 0.58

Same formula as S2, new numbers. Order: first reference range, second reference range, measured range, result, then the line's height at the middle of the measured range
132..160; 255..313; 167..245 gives -0.062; 52.9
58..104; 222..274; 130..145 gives 0.094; 51.5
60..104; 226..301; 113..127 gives 0.054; 50.7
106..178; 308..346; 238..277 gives -0.072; 53.7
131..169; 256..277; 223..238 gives 0.035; 55.9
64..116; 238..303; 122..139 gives 0.080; 50.9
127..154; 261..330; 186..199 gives -0.100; 51.3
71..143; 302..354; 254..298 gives -0.084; 54.5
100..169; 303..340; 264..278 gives -0.090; 54.9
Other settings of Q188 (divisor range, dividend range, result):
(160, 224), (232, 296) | 1.03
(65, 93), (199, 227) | 1.19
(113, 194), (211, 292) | 1.13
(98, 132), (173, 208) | 1.17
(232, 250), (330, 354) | 0.99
